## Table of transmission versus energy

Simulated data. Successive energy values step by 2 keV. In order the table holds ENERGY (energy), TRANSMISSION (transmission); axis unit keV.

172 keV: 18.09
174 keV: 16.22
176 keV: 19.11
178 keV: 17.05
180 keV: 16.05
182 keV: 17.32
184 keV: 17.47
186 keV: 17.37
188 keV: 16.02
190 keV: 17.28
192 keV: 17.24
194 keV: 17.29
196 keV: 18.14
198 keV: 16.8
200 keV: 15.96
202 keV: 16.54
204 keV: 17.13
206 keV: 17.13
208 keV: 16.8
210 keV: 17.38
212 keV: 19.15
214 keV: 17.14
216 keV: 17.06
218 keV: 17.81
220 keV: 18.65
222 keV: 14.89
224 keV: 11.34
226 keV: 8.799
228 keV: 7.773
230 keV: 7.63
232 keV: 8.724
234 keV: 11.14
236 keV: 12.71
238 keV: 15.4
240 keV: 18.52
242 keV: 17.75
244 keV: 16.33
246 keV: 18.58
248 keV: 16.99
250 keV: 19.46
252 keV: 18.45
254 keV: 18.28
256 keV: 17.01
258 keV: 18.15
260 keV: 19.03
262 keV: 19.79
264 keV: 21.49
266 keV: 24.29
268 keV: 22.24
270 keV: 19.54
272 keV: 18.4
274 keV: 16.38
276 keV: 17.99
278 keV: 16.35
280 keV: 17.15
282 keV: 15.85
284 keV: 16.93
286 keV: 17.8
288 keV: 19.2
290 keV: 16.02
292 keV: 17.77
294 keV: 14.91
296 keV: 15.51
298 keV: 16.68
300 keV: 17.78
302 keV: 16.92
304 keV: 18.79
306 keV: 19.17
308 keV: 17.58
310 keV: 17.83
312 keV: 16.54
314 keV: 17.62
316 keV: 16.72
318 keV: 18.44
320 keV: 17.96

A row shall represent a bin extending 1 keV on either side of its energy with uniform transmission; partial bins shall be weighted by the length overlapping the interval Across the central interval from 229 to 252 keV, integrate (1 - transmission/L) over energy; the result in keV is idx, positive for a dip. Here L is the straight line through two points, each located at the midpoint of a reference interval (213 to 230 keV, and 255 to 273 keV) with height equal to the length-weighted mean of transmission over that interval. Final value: 2.4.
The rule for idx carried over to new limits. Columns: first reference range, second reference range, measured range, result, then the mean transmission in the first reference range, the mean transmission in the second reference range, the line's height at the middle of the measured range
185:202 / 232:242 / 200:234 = 2.3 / 17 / 14.2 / 15.5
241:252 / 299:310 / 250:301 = -0.6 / 17.9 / 18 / 18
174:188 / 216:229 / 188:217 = -3.7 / 17.2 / 13.5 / 15.3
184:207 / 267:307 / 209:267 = 3.6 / 17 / 17.6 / 17.3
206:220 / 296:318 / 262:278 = -2.1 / 17.6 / 17.5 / 17.5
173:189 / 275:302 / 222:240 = 6.2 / 17.1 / 16.9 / 17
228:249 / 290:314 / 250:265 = -3.9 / 14.1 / 17.2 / 15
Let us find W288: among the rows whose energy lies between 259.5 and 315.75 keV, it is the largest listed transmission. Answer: 24.29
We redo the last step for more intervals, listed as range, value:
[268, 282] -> 22.24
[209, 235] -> 19.15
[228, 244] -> 18.52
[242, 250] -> 19.46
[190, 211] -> 18.14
